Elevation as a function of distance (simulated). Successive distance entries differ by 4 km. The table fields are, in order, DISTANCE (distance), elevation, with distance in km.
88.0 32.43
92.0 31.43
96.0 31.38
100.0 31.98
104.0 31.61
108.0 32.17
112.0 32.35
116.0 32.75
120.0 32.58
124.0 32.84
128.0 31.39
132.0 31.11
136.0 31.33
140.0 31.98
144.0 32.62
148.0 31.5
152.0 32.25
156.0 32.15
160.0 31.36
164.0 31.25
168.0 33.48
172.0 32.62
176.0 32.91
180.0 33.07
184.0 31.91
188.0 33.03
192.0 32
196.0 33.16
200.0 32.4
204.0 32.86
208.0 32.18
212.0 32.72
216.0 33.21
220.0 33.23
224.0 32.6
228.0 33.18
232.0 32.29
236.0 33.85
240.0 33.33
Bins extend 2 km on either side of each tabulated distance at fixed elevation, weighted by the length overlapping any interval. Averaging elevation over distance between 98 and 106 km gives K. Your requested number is 31.8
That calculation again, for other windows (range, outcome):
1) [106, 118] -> 32.4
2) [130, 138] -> 31.2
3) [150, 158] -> 32.2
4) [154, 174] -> 32.2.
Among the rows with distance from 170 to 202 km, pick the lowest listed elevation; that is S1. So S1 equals 31.91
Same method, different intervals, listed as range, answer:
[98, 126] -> 31.61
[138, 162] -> 31.36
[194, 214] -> 32.18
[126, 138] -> 31.11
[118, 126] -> 32.58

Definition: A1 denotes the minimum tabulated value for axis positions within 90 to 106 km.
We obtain 31.38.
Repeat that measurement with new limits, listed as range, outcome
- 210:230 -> 32.6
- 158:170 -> 31.25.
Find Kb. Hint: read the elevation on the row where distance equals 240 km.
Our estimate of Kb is 33.33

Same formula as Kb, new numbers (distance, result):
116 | 32.75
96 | 31.38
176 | 32.91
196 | 33.16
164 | 31.25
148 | 31.5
